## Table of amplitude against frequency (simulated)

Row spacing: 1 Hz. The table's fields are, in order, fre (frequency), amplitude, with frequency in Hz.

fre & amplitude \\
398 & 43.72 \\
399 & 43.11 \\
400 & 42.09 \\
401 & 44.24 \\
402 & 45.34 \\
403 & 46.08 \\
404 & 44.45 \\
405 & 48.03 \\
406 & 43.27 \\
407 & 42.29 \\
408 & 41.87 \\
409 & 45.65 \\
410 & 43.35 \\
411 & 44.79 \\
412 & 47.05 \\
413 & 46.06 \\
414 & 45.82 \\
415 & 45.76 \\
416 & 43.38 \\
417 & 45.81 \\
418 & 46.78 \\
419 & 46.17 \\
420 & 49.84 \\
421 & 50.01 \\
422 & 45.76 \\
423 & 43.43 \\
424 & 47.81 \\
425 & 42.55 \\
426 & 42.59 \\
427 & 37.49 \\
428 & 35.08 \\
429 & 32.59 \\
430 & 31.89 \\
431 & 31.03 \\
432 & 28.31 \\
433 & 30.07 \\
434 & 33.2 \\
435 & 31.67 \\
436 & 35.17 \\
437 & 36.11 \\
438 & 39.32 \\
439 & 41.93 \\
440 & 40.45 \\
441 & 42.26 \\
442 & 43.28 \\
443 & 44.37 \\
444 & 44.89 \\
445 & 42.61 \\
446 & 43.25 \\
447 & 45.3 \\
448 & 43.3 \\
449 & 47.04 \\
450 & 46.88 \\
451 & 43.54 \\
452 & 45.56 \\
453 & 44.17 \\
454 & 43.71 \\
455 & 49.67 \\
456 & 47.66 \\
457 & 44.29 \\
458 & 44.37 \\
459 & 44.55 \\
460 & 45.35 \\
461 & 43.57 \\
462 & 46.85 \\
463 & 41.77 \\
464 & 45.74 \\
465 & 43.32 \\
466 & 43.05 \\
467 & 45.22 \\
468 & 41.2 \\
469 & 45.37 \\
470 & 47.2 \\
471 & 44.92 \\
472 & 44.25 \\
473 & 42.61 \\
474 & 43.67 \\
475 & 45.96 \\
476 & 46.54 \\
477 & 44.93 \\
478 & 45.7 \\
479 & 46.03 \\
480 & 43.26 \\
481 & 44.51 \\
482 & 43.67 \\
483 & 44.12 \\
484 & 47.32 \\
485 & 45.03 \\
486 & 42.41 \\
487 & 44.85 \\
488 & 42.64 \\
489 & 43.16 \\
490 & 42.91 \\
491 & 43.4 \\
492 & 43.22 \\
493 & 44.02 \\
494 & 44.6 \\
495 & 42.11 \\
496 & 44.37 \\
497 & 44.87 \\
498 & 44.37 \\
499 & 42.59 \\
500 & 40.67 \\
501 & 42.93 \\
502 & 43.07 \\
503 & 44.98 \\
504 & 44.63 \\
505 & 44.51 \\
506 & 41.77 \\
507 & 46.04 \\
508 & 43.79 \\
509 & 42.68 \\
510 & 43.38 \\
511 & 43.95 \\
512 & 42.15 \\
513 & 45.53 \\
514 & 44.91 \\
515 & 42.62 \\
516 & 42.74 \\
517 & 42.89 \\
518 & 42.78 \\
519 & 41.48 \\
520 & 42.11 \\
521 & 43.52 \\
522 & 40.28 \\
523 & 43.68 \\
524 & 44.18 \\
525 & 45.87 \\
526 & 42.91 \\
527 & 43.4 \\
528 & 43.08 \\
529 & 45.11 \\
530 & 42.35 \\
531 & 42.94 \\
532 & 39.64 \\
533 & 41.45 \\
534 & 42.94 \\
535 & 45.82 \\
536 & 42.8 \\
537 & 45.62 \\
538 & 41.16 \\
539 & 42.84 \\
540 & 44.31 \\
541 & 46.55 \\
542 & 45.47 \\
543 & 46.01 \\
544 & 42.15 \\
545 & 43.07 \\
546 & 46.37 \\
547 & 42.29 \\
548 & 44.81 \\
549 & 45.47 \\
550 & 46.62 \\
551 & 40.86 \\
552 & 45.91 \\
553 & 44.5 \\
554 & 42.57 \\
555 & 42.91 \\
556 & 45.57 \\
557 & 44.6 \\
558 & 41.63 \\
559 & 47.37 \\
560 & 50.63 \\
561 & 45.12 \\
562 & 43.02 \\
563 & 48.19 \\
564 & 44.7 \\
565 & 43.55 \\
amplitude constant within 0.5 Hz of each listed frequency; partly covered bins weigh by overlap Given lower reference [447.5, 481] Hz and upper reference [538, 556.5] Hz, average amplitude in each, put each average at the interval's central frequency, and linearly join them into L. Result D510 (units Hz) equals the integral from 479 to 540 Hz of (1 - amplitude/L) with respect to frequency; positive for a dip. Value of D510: 1.5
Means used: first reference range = 44.9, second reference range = 44.3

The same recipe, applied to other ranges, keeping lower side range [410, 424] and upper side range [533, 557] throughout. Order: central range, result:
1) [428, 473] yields 3.8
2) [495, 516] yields 0.5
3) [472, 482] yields 0.1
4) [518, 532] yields 0.5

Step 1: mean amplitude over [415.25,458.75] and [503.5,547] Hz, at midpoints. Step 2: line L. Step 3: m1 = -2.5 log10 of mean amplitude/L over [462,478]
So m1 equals -0.05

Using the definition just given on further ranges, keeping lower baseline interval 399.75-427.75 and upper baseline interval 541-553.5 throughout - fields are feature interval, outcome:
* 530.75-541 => 0.04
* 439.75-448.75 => 0.03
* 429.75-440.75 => 0.28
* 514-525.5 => 0.04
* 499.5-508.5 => 0.03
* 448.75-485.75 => 0.00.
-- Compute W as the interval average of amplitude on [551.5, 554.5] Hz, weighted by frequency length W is 44.3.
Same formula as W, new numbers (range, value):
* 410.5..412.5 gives 45.9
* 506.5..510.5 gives 44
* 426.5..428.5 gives 36.3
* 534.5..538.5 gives 43.8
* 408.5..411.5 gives 44.6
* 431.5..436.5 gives 31.7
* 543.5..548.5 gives 43.7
